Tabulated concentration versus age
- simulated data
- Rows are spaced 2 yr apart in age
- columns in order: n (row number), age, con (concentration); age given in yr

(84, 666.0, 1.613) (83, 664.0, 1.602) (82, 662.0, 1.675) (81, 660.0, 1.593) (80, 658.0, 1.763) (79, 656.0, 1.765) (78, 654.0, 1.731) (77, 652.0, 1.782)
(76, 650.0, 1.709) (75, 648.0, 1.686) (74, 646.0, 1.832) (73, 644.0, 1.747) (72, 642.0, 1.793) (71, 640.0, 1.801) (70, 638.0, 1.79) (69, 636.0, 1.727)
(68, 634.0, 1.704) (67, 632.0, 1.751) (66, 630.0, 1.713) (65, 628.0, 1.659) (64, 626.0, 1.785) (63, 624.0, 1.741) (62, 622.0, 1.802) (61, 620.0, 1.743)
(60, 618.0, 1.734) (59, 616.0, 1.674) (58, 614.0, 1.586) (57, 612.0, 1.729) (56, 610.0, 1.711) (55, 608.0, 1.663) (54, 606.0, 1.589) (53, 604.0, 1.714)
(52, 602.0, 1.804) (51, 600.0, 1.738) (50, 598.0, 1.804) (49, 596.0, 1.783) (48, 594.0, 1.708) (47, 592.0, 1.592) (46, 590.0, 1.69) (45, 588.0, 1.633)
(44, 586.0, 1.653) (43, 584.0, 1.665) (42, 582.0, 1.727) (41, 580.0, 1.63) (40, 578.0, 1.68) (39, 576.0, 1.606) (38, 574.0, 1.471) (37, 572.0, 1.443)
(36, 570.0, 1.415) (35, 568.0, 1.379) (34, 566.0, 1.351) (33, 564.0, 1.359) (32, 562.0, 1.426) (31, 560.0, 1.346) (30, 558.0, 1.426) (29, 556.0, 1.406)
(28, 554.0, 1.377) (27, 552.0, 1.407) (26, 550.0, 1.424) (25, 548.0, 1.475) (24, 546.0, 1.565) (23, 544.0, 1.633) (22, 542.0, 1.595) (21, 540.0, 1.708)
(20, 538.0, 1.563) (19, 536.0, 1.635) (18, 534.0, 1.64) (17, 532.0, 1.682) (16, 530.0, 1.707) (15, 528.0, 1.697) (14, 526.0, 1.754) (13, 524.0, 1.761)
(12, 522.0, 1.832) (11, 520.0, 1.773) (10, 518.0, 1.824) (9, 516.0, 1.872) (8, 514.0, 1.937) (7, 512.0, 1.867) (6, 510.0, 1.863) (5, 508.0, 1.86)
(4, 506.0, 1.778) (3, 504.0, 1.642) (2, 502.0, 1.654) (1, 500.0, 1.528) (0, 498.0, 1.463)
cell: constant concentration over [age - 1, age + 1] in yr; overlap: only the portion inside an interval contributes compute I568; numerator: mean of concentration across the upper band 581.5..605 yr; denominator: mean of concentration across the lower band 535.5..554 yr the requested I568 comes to 1.11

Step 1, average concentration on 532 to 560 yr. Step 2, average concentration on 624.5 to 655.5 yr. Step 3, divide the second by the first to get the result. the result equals 1.1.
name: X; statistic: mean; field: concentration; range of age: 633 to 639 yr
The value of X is 1.74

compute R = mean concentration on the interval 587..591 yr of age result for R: 1.66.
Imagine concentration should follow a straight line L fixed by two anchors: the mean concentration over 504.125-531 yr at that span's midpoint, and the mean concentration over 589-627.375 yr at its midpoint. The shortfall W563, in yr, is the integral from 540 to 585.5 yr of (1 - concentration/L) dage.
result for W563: 6.76 yr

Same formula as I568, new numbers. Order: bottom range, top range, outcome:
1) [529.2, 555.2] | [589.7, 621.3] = 1.09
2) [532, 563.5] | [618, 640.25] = 1.15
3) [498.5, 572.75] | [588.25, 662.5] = 1.07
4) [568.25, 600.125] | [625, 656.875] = 1.07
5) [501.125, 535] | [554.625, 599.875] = 0.88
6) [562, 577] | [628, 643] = 1.22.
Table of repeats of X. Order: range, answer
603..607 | 1.65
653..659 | 1.75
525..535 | 1.7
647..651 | 1.7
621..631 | 1.74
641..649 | 1.76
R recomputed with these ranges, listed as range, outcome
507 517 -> 1.88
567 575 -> 1.43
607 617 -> 1.67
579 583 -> 1.68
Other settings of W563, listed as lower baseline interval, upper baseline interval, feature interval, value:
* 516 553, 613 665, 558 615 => 3.1 yr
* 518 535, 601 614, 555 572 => 3.2 yr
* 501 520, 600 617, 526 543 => 1.1 yr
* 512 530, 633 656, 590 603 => 0.3 yr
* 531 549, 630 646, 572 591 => 0.5 yr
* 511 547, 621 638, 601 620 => 0.5 yr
